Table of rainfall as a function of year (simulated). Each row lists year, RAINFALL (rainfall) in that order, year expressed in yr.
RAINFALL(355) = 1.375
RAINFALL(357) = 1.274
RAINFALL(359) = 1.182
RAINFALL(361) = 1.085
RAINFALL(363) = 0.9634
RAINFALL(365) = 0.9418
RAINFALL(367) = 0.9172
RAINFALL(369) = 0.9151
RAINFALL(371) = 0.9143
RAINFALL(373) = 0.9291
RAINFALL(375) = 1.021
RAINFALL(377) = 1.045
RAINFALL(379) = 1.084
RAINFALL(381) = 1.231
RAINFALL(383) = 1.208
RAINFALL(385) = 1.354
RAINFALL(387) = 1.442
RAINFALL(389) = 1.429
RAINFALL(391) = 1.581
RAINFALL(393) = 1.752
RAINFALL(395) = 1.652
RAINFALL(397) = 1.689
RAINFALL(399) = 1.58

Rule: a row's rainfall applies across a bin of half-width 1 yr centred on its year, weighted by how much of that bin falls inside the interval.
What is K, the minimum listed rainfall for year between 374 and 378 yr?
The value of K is 1.021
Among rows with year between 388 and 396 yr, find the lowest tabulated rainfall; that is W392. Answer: 1.429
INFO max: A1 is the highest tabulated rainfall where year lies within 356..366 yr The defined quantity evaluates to 1.274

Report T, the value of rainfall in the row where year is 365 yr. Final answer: 0.9418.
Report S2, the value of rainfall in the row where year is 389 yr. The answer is 1.429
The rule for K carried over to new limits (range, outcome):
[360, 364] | 0.9634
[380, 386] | 1.208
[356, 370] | 0.9151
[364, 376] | 0.9143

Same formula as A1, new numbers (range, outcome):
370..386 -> 1.354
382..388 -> 1.442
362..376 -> 1.021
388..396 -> 1.752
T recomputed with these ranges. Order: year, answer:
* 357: 1.274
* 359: 1.182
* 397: 1.689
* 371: 0.9143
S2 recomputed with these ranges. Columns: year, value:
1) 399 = 1.58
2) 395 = 1.652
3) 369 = 0.9151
